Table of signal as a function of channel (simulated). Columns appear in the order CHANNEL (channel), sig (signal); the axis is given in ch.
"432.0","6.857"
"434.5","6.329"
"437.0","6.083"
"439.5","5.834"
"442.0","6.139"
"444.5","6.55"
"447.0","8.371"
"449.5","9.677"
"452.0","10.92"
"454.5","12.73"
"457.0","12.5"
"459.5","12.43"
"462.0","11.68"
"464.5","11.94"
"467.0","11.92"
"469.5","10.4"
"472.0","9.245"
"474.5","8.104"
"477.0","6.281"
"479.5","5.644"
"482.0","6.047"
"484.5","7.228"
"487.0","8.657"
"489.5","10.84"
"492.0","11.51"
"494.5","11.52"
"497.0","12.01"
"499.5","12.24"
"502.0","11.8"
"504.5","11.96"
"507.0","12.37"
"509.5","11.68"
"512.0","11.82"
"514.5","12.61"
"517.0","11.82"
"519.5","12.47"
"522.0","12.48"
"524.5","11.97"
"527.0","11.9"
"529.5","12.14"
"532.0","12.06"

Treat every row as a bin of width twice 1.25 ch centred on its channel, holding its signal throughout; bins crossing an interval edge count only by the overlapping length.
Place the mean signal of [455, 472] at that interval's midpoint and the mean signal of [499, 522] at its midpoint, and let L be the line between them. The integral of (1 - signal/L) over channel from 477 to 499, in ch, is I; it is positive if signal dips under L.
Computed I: 5.1 ch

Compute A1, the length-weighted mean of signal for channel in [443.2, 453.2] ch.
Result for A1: 8.86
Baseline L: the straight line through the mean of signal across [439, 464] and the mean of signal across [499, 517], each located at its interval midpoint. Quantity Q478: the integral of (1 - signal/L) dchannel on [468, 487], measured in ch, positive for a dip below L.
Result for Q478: 5.5 ch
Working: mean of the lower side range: 9.87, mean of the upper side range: 12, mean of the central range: 7.69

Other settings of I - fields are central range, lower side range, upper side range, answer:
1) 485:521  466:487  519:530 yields -4.33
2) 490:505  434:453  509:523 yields -1.11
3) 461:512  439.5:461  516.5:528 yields 3.55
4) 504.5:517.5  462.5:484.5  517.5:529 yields -0.86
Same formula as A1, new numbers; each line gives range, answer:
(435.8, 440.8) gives 5.96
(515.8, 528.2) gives 12.1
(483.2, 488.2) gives 7.92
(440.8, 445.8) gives 6.37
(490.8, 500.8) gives 11.8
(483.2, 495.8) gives 9.94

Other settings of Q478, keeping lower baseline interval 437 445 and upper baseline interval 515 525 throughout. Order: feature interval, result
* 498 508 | -1.1 ch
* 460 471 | -4.8 ch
